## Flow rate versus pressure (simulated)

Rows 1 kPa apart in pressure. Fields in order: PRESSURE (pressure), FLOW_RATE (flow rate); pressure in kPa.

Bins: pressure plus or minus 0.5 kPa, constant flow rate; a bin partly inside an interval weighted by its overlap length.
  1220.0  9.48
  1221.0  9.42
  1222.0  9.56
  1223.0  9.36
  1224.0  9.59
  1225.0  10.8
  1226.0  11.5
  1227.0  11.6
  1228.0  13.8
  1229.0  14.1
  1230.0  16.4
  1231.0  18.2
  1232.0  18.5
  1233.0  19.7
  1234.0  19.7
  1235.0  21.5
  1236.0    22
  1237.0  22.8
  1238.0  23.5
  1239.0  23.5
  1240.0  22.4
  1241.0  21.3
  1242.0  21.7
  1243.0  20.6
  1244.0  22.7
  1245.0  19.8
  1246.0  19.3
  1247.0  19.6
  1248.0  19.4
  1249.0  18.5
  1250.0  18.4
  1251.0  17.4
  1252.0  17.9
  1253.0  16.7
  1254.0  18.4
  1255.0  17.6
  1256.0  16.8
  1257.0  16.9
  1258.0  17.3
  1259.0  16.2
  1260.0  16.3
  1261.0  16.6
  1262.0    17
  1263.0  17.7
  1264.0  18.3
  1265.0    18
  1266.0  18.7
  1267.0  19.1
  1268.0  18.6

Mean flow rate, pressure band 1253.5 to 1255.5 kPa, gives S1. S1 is 18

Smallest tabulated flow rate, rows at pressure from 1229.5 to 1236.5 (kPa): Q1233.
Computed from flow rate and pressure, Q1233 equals 16.4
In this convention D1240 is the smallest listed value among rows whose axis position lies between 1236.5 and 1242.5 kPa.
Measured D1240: 21.3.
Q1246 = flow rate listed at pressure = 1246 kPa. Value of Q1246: 19.3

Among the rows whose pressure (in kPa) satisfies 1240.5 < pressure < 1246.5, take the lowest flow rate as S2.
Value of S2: 19.3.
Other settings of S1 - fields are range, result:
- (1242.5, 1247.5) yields 20.4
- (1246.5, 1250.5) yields 19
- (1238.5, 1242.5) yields 22.2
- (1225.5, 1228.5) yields 12.3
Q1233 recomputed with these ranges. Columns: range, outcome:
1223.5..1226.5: 9.59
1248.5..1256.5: 16.7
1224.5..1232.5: 10.8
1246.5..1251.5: 17.4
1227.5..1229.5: 13.8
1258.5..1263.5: 16.2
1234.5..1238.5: 21.5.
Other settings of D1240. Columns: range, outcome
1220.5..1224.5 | 9.36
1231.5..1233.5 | 18.5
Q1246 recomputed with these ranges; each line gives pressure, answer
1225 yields 10.8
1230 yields 16.4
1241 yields 21.3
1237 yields 22.8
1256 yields 16.8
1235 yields 21.5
